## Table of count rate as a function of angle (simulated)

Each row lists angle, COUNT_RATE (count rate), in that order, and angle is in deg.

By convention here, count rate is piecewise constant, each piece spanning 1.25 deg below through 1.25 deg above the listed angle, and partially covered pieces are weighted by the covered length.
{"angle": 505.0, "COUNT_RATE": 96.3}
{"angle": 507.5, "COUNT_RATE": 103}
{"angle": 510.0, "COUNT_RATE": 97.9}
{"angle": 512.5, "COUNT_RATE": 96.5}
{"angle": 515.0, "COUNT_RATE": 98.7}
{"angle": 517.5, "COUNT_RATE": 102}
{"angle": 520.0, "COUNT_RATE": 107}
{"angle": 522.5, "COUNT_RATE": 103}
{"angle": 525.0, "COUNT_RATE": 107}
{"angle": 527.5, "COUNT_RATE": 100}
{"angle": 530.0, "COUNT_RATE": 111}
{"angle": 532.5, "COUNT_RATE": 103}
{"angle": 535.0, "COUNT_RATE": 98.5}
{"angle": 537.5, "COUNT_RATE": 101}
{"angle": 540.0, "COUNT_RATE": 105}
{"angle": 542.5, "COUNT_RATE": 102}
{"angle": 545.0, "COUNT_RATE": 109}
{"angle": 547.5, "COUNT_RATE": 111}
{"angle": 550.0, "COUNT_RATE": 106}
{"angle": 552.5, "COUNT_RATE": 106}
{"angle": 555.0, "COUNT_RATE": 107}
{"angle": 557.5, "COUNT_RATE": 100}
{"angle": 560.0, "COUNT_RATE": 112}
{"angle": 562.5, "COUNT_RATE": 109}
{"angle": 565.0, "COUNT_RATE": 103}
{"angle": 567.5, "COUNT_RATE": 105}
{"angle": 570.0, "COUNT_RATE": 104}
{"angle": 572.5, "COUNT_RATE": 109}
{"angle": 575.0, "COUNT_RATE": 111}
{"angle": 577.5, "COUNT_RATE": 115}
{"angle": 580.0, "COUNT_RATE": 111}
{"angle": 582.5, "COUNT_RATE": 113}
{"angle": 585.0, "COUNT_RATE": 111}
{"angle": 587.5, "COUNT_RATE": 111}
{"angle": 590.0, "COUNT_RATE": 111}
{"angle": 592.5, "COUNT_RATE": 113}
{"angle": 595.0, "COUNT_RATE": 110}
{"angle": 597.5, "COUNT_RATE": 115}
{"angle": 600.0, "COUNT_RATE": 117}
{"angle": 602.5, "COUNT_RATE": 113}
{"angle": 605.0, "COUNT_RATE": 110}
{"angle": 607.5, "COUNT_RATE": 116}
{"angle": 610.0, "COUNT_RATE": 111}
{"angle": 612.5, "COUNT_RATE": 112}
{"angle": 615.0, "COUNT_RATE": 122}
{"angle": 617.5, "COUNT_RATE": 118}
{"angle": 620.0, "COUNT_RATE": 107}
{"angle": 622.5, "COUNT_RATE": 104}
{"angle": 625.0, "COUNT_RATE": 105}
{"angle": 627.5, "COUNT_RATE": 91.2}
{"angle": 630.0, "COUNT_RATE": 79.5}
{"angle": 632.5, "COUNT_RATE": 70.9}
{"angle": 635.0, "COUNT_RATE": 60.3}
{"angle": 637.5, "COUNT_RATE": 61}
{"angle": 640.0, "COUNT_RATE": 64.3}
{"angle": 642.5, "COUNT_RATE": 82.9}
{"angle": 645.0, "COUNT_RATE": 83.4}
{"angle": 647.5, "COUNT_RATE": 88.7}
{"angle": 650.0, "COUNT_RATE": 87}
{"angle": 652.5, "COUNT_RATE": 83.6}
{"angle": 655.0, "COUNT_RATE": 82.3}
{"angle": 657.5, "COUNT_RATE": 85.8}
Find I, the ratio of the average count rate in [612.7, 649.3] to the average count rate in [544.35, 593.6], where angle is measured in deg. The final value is 0.82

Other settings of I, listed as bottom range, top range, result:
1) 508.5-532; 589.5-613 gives 1.10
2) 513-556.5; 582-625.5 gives 1.08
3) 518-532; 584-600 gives 1.07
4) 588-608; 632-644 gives 0.60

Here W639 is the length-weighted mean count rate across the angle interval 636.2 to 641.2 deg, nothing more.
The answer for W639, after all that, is 62.6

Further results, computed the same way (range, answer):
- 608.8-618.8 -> 116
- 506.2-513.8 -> 99.1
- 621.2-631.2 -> 95.1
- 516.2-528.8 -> 104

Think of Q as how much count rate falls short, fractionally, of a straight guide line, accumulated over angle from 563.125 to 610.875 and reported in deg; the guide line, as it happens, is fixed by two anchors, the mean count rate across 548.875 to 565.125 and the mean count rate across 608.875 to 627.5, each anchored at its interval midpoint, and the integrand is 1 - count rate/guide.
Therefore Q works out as -1.3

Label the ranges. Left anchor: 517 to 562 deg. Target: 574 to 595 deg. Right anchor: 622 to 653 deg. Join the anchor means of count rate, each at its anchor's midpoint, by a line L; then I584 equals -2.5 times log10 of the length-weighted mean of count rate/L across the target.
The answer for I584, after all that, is -0.19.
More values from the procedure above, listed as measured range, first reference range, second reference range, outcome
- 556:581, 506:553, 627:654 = -0.15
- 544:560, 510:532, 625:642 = -0.13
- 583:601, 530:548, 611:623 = -0.02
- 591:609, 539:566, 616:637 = -0.17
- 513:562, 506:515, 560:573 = -0.02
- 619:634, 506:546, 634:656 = -0.14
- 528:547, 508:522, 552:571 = -0.01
